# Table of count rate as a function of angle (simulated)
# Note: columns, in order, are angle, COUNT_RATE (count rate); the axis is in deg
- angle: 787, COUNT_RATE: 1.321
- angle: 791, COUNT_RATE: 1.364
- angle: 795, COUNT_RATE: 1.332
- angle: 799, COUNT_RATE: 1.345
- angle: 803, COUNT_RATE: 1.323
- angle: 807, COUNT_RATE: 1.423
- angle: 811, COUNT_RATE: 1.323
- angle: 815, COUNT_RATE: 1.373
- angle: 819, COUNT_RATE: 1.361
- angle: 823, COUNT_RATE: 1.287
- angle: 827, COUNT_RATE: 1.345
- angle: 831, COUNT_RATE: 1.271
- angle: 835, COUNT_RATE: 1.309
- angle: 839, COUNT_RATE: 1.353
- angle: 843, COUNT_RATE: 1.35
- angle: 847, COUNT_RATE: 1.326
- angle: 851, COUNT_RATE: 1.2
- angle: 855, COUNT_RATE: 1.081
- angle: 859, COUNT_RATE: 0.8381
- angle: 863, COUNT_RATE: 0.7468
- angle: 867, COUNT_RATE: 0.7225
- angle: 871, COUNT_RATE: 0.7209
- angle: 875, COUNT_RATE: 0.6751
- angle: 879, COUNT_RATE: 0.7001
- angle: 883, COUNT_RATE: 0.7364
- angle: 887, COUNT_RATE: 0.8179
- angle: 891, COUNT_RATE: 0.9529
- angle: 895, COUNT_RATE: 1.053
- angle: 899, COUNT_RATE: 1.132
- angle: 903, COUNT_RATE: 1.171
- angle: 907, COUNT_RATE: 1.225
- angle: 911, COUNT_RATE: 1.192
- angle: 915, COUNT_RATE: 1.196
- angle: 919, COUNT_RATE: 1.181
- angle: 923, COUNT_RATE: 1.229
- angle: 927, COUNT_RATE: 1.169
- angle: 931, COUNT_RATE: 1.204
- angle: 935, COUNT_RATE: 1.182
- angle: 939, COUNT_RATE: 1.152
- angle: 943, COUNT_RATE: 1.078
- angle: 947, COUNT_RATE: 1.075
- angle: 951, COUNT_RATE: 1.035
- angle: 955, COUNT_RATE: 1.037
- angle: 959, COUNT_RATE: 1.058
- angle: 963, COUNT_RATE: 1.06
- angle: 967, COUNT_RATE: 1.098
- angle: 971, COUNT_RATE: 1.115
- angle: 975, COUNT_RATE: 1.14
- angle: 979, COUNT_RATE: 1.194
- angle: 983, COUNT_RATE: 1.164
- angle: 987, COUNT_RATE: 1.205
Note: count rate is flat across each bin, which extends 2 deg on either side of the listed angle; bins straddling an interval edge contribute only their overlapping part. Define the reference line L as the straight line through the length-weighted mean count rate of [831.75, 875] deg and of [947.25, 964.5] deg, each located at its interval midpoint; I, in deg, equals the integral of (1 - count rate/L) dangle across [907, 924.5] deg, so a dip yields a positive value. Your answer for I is -2.5 deg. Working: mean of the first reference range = 1.05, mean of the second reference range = 1.05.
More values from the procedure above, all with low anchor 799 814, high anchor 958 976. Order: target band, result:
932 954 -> 0.5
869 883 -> 6.1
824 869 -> 5.2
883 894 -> 3.1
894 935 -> 0.0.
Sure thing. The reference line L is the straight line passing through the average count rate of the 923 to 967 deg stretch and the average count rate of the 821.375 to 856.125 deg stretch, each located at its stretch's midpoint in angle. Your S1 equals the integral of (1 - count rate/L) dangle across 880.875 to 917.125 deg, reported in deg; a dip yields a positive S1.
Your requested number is 4.0 deg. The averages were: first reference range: 1.29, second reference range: 1.11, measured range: 1.05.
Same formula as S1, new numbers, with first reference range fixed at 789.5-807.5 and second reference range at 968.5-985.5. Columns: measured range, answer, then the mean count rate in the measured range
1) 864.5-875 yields 4.6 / 0.714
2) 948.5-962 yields 1.5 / 1.05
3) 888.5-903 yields 2.2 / 1.06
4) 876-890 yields 5.5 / 0.76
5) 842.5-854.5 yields 0.4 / 1.26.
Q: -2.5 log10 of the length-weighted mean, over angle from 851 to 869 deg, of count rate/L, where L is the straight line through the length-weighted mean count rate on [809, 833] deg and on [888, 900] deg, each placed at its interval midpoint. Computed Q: 0.30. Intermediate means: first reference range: 1.33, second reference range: 1.02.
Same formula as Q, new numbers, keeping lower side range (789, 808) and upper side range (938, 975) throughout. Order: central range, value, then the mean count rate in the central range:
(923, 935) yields -0.06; 1.19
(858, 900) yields 0.42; 0.819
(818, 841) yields -0.02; 1.32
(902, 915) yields -0.03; 1.2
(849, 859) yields 0.17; 1.08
